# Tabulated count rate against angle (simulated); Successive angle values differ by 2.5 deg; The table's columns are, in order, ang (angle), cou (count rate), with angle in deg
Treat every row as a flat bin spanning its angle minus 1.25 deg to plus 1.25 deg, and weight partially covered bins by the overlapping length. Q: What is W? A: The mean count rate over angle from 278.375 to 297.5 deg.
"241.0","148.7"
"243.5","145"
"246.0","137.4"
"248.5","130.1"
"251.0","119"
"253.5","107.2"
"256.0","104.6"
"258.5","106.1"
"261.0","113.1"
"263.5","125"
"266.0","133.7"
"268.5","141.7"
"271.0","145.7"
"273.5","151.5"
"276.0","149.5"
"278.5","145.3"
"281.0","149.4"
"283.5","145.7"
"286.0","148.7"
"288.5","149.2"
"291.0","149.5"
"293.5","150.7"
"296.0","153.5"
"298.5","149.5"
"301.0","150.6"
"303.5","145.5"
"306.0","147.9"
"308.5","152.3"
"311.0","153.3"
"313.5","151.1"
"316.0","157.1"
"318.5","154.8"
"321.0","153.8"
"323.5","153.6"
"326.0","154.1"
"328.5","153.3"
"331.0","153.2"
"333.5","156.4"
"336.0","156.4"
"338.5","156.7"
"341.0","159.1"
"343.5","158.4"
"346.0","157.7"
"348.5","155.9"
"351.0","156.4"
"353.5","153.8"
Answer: 149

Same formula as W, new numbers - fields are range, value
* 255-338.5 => 146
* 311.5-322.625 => 154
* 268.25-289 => 148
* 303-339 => 153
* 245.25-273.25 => 125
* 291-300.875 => 151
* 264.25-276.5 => 143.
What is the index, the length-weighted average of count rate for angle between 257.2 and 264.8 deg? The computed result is 115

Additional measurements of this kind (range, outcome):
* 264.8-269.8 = 138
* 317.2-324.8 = 154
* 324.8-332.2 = 154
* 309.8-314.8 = 152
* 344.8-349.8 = 157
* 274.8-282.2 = 148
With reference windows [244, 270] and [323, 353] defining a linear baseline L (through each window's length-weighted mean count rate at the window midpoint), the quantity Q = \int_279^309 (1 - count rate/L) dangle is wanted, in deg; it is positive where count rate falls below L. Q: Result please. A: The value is -2.48 deg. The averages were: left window 123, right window 156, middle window 149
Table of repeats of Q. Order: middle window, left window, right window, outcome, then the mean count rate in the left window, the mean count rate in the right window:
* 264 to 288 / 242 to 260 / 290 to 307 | -1.55 deg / 122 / 150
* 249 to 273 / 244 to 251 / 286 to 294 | 2.61 deg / 132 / 150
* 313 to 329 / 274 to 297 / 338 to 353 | -0.03 deg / 149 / 157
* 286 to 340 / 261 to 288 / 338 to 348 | -0.49 deg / 142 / 158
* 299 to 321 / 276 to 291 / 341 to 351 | 0.05 deg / 148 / 157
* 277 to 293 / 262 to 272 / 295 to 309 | -0.58 deg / 136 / 150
